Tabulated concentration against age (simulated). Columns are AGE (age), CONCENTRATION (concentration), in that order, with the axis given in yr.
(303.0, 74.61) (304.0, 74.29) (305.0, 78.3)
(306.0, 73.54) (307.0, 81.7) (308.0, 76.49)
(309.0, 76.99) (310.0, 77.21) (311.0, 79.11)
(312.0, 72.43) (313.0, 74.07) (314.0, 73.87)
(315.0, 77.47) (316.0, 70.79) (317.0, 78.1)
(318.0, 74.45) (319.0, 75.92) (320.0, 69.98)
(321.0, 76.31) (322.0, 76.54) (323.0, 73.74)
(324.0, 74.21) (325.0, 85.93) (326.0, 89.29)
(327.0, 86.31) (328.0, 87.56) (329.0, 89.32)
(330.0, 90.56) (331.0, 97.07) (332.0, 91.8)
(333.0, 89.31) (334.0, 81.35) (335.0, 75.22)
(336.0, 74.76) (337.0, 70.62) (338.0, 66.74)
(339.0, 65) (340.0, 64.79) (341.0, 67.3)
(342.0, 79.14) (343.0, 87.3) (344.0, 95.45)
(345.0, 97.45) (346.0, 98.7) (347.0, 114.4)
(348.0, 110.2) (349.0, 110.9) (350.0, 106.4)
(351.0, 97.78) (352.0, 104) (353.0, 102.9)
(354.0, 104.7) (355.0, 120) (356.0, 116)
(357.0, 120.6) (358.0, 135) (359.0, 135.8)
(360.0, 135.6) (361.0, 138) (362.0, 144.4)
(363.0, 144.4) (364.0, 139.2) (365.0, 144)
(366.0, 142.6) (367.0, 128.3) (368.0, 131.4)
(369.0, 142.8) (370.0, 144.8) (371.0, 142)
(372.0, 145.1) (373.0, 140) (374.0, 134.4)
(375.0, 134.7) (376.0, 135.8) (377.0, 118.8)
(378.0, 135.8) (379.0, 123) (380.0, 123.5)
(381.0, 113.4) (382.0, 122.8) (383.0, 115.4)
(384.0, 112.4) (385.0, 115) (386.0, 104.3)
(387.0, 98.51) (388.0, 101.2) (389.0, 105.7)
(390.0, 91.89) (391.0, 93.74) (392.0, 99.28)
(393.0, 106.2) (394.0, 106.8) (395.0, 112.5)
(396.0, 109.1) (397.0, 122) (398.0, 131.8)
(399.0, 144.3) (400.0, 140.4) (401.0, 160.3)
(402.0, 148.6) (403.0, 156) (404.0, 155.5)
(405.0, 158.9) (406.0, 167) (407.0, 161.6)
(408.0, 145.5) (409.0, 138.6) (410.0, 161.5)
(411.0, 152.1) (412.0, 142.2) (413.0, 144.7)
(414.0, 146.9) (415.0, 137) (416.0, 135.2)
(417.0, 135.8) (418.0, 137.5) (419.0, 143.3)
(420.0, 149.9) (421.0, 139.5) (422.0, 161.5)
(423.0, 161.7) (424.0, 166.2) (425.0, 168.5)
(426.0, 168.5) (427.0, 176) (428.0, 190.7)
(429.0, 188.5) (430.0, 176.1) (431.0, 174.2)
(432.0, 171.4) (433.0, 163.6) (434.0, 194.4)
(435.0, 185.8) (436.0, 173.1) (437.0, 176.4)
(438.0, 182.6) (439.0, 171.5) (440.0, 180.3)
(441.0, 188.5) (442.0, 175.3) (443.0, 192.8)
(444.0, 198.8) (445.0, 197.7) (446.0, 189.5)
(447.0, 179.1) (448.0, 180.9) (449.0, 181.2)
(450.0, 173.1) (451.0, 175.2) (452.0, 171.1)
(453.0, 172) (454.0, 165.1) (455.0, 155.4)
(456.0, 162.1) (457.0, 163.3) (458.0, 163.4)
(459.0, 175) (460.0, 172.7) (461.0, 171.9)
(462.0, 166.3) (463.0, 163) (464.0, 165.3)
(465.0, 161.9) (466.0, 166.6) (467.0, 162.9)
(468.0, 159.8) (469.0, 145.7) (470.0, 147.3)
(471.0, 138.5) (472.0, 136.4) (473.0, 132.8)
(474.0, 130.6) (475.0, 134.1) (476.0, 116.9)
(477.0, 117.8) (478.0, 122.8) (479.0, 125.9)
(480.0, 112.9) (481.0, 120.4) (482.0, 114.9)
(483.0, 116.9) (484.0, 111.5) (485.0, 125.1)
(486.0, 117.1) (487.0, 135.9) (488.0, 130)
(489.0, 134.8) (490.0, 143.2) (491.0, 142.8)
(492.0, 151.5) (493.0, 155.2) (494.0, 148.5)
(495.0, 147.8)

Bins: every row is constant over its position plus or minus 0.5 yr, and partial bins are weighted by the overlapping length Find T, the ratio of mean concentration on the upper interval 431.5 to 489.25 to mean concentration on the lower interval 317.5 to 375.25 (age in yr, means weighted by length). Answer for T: 1.51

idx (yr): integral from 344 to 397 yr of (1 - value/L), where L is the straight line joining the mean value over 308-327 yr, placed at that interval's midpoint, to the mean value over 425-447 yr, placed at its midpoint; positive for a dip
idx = 0.85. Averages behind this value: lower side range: 76.7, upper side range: 181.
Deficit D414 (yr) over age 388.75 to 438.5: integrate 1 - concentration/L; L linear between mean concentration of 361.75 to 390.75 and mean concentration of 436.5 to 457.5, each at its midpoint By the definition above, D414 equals 1.6 yr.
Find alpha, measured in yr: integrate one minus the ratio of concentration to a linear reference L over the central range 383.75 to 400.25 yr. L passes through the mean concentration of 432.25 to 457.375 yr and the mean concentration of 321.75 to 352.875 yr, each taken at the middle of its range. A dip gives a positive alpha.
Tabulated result 2.8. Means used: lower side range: 87.3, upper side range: 178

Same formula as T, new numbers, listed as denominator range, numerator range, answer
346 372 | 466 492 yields 1.05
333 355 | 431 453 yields 2.01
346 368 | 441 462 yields 1.43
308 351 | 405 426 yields 1.82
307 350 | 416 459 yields 2.08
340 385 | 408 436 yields 1.32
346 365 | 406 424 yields 1.22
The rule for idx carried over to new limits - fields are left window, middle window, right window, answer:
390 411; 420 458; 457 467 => -4.9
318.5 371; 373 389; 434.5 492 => -0.2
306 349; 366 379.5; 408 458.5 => -2.0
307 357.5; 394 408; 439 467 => -0.6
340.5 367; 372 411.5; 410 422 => 1.3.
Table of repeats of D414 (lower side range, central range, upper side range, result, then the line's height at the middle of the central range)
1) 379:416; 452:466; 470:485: -4.5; 126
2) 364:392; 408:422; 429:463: 0.7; 152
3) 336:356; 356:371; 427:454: -3.8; 109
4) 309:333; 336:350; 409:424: 1.3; 95.5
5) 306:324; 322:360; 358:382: 3.8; 104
